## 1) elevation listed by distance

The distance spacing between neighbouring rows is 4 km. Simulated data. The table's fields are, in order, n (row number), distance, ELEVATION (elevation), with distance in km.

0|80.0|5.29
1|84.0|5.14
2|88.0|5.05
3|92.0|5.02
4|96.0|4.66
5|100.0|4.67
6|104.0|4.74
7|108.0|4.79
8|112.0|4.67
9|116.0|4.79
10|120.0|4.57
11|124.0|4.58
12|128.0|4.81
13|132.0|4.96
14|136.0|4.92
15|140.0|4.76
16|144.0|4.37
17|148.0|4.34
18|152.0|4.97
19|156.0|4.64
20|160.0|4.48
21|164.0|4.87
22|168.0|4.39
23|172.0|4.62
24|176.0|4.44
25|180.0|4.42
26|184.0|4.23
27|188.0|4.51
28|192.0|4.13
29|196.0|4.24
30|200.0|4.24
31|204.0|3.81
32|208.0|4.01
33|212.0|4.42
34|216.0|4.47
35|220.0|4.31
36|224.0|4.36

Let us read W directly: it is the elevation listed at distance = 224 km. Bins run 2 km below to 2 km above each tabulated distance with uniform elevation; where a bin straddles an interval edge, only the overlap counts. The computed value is 4.36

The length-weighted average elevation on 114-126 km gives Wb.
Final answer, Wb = 4.65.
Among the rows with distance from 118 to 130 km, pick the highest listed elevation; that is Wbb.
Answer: 4.81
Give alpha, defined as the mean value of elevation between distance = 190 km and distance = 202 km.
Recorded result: 4.2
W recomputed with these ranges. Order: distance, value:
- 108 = 4.79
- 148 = 4.34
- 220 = 4.31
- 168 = 4.39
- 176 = 4.44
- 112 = 4.67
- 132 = 4.96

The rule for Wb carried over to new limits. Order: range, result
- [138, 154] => 4.61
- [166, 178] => 4.48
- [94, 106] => 4.69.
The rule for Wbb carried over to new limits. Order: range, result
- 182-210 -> 4.51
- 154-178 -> 4.87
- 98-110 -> 4.79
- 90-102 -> 5.02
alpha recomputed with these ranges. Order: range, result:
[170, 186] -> 4.43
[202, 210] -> 3.91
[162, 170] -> 4.63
